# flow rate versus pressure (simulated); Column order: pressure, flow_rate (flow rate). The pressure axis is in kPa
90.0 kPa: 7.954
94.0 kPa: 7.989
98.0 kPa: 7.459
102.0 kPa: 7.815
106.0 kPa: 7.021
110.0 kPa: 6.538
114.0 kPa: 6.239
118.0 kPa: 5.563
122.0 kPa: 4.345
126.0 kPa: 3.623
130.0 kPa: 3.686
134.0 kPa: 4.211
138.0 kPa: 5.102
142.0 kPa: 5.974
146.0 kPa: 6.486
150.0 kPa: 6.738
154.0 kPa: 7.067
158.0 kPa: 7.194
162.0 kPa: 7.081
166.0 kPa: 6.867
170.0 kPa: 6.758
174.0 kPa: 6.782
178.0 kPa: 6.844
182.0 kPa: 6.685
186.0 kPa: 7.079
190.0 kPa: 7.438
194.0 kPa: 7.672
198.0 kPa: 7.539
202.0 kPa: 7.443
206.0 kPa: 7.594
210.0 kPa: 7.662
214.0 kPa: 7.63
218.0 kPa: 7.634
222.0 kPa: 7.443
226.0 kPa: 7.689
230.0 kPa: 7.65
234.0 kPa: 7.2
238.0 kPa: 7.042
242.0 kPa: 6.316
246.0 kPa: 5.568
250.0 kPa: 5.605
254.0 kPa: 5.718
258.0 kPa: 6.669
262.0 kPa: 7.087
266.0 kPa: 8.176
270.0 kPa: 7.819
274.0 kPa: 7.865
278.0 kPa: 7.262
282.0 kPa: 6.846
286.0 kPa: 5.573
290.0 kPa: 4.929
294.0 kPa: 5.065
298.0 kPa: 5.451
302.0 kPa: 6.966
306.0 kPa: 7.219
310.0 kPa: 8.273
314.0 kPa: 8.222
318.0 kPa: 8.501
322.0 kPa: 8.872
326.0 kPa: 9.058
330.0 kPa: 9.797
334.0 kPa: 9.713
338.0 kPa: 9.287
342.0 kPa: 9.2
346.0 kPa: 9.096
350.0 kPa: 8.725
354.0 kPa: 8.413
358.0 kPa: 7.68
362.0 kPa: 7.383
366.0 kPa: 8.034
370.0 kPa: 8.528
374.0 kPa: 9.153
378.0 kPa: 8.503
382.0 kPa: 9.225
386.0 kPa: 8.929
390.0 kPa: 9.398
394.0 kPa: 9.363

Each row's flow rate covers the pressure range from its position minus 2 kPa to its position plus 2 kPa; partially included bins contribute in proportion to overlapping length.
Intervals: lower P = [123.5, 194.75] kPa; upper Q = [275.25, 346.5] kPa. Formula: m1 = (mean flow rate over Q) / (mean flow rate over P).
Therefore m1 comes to 1.23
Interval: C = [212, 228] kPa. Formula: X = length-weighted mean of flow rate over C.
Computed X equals 7.6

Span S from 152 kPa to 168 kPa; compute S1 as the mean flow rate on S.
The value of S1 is 7.05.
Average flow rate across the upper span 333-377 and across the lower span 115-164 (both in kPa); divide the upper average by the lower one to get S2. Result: 1.5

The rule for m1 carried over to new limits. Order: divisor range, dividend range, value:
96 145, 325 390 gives 1.56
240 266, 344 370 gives 1.31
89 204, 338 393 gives 1.33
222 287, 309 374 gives 1.26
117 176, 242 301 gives 1.10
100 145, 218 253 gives 1.24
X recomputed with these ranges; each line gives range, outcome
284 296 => 5.19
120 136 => 3.97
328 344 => 9.5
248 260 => 6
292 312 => 6.59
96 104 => 7.64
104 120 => 6.34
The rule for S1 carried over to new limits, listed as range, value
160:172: 6.9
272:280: 7.56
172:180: 6.81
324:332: 9.43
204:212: 7.63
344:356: 8.74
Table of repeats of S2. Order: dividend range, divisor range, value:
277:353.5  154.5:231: 1.07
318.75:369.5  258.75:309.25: 1.30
